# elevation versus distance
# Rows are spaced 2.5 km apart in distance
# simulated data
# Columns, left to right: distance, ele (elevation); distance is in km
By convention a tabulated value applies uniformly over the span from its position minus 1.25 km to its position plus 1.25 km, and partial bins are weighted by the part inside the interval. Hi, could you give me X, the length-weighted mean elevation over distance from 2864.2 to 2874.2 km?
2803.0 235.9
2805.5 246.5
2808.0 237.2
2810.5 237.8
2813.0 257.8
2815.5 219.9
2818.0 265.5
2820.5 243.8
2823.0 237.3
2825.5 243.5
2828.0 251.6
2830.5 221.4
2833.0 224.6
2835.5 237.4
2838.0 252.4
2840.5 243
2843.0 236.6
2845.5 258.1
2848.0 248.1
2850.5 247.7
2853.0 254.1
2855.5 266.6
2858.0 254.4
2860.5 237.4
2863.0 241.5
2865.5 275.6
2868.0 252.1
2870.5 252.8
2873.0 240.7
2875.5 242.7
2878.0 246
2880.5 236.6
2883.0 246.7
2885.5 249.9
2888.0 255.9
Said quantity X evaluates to 255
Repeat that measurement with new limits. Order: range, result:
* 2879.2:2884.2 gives 242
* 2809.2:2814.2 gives 248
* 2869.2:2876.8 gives 245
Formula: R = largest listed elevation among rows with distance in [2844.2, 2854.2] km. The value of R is 258.1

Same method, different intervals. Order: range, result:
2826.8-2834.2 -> 251.6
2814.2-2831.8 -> 265.5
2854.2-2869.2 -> 275.6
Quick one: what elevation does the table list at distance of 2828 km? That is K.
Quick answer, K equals 251.6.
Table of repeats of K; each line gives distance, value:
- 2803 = 235.9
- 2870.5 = 252.8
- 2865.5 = 275.6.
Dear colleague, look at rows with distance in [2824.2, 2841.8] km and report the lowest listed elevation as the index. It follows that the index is 221.4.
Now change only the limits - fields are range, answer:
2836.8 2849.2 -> 236.6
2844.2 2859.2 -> 247.7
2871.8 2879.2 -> 240.7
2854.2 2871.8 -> 237.4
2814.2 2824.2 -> 219.9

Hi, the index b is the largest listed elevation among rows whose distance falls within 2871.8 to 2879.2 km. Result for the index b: 246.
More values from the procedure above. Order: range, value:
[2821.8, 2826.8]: 243.5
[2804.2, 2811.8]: 246.5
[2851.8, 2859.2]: 266.6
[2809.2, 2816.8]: 257.8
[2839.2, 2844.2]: 243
